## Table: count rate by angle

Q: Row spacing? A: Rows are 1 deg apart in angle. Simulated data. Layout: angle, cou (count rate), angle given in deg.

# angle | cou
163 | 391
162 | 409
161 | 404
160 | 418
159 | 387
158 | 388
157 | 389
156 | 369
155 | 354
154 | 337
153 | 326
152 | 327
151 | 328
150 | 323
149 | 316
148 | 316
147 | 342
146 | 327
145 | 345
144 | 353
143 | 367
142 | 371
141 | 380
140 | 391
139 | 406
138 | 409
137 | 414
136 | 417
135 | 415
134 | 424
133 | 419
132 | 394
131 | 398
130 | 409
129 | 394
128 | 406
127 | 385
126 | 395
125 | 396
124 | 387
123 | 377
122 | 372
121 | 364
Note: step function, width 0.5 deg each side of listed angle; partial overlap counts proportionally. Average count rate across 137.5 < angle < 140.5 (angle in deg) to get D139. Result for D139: 402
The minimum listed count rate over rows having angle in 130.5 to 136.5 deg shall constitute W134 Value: 394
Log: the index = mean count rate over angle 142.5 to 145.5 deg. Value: 355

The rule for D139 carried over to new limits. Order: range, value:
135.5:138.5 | 413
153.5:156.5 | 353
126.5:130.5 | 398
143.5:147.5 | 342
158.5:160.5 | 402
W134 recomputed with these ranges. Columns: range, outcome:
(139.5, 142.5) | 371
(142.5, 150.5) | 316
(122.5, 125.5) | 377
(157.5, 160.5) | 387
